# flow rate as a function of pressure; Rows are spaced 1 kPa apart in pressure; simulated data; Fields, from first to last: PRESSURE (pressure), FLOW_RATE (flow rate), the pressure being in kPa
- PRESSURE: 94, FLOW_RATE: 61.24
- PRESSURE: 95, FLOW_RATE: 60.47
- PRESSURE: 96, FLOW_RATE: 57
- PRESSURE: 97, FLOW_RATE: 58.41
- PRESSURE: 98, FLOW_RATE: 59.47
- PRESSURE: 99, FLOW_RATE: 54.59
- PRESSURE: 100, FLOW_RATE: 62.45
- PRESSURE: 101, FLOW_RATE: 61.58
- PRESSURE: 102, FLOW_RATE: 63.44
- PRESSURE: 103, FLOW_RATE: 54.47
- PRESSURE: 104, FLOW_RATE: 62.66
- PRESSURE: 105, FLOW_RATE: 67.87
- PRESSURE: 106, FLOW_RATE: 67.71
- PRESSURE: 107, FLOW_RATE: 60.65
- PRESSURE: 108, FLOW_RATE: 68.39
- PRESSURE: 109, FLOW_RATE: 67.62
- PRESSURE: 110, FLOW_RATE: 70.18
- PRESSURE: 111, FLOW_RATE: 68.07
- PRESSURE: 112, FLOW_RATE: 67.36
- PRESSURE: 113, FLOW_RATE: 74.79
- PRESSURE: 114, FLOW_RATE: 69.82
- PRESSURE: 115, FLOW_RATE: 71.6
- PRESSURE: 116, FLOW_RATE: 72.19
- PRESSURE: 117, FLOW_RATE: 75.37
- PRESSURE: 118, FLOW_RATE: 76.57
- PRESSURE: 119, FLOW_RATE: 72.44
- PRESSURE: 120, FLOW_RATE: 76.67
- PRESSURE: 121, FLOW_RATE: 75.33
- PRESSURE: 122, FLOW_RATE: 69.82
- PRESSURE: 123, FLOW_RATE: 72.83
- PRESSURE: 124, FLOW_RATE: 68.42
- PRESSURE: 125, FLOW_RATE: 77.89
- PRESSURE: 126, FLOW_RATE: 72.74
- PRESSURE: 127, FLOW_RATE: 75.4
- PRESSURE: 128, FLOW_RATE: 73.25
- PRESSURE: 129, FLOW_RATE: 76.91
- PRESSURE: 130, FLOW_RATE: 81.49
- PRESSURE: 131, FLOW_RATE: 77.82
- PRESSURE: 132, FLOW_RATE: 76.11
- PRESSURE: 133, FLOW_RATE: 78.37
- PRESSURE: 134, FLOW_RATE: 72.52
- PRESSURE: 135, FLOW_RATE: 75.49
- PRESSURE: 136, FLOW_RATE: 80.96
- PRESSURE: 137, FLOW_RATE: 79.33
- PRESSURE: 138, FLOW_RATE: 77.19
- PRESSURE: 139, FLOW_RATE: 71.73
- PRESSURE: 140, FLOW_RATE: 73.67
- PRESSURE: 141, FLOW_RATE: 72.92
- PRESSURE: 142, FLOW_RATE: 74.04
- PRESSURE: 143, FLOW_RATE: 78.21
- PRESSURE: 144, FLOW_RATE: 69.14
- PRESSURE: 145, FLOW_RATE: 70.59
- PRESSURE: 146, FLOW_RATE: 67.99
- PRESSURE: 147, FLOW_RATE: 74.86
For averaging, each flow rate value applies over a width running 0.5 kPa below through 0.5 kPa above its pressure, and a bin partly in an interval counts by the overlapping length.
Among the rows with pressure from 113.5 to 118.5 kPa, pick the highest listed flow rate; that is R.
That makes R 76.57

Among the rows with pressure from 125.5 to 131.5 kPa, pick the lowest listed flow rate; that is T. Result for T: 72.74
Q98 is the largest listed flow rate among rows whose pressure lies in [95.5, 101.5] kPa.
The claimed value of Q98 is 62.45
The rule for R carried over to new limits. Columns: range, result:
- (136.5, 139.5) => 79.33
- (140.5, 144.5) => 78.21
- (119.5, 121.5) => 76.67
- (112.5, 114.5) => 74.79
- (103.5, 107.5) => 67.87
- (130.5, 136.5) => 80.96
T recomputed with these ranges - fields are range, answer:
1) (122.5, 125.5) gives 68.42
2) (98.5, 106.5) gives 54.47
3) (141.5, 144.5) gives 69.14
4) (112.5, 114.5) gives 69.82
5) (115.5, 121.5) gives 72.19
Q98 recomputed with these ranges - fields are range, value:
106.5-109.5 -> 68.39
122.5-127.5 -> 77.89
